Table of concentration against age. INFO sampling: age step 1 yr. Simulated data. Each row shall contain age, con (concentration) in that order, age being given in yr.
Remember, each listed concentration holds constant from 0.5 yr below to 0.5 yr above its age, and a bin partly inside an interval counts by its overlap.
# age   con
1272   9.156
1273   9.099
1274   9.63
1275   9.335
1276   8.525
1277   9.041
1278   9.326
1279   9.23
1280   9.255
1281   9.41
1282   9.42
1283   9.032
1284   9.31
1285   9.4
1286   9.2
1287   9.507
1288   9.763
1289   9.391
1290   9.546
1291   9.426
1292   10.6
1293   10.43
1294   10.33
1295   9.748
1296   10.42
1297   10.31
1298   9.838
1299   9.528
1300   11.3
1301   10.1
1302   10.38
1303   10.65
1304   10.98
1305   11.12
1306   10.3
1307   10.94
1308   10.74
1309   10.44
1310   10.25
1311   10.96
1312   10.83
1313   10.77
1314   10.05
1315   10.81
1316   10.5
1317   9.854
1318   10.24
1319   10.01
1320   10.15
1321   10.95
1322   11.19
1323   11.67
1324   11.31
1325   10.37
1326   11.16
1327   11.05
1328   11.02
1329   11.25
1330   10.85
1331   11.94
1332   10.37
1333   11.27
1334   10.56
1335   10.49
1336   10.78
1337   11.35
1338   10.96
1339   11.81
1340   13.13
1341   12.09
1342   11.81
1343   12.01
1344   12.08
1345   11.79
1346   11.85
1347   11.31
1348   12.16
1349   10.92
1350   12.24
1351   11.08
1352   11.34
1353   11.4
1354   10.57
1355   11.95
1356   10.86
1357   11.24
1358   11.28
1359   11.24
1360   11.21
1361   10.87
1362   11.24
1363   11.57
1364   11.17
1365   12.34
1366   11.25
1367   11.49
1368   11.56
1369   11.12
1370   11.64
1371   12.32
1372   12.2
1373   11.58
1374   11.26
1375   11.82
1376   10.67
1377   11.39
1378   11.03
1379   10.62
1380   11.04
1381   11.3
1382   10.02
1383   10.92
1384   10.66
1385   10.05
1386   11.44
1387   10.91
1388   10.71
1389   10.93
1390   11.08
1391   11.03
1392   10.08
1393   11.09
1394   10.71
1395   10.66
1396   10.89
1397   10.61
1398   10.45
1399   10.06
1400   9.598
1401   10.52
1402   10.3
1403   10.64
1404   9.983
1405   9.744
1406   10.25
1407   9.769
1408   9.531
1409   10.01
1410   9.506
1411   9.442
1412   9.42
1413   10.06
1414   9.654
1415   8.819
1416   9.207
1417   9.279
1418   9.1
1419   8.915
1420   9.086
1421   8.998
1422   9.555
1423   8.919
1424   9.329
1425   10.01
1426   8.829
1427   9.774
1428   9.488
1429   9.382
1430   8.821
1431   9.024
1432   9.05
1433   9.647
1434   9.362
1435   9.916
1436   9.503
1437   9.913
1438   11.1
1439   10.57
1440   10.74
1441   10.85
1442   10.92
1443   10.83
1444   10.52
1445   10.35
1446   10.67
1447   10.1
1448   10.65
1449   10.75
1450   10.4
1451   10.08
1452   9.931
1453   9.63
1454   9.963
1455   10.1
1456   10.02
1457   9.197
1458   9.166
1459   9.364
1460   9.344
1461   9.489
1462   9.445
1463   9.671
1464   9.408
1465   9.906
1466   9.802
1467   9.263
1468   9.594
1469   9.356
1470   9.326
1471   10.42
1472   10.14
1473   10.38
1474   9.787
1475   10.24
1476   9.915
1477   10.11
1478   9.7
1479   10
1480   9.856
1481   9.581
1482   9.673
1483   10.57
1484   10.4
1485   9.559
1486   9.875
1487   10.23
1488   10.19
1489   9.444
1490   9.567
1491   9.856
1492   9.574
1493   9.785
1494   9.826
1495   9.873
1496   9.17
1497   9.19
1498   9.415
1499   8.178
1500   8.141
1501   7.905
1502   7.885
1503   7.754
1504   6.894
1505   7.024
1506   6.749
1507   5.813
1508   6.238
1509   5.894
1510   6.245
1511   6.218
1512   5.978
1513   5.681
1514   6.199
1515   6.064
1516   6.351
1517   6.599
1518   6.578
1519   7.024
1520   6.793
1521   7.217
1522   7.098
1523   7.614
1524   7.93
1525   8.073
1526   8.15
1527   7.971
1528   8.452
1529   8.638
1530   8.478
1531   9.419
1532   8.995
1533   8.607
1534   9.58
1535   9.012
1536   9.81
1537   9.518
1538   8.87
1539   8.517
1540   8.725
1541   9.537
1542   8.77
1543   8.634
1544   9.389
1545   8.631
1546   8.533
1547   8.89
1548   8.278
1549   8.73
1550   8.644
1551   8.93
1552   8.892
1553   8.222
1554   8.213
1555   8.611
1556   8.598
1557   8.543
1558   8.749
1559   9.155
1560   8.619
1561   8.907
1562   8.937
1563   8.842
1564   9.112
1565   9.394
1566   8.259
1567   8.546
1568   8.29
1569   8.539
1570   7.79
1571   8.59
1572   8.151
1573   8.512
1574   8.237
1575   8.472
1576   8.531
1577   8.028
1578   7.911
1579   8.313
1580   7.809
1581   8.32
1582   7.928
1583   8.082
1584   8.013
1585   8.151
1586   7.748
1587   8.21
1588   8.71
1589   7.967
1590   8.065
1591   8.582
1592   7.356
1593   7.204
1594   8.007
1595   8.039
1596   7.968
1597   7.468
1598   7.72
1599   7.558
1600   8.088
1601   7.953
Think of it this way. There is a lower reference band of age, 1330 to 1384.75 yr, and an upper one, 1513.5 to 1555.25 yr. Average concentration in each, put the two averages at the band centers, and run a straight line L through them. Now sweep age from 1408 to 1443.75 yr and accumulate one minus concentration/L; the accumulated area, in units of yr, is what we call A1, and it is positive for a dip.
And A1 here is 1.83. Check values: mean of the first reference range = 11.4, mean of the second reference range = 8.26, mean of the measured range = 9.63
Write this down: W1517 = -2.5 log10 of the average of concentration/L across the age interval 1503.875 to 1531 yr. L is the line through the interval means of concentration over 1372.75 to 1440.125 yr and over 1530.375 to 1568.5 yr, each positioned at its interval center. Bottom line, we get 0.29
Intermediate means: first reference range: 10.1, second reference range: 8.84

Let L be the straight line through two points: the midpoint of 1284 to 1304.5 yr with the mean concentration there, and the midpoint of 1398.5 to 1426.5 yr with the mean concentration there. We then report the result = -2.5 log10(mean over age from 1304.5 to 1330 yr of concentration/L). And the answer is -0.08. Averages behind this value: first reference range 10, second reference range 9.59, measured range 10.7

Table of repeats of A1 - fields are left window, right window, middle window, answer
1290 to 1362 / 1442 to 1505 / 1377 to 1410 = -0.53 yr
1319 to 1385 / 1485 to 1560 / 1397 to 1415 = 0.71 yr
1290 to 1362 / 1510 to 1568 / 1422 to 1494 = -4.70 yr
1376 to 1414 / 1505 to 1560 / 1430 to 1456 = -1.57 yr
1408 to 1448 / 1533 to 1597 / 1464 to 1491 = -1.72 yr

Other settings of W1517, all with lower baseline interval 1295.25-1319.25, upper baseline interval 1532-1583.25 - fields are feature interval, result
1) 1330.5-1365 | -0.126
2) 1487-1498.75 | -0.058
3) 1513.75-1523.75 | 0.296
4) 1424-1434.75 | 0.026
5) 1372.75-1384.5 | -0.110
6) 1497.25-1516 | 0.288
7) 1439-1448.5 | -0.124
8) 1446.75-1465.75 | -0.049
